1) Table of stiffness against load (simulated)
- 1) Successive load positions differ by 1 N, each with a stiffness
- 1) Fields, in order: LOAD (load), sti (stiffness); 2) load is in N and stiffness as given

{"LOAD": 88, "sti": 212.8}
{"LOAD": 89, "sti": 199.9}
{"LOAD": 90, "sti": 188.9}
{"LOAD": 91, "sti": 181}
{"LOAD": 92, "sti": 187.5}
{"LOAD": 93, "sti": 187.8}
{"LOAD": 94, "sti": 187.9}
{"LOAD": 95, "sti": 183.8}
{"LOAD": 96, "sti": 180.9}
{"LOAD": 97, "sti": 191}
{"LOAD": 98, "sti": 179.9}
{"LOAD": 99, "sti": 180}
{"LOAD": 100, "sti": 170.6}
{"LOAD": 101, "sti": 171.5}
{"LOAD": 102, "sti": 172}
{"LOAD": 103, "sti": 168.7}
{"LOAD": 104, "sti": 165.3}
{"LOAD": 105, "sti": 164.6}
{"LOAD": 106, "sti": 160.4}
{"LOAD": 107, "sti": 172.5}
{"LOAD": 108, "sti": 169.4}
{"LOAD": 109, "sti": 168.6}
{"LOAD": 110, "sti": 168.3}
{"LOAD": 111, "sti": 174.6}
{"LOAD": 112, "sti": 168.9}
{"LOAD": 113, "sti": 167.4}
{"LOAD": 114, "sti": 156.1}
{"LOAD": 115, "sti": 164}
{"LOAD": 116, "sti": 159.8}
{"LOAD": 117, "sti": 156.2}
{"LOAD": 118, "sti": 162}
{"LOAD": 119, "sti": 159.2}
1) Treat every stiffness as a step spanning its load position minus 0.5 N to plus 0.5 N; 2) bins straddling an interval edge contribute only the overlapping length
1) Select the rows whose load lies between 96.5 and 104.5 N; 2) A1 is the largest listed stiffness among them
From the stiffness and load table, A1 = 191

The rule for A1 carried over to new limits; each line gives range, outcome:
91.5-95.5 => 187.9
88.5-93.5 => 199.9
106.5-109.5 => 172.5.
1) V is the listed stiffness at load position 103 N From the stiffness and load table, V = 168.7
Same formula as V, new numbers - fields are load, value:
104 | 165.3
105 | 164.6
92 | 187.5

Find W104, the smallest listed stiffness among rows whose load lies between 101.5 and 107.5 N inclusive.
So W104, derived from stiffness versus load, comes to 160.4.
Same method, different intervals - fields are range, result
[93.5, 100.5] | 170.6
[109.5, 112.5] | 168.3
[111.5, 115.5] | 156.1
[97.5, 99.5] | 179.9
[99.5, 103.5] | 168.7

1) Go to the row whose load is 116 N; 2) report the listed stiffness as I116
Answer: 159.8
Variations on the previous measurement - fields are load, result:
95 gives 183.8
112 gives 168.9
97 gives 191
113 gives 167.4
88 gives 212.8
